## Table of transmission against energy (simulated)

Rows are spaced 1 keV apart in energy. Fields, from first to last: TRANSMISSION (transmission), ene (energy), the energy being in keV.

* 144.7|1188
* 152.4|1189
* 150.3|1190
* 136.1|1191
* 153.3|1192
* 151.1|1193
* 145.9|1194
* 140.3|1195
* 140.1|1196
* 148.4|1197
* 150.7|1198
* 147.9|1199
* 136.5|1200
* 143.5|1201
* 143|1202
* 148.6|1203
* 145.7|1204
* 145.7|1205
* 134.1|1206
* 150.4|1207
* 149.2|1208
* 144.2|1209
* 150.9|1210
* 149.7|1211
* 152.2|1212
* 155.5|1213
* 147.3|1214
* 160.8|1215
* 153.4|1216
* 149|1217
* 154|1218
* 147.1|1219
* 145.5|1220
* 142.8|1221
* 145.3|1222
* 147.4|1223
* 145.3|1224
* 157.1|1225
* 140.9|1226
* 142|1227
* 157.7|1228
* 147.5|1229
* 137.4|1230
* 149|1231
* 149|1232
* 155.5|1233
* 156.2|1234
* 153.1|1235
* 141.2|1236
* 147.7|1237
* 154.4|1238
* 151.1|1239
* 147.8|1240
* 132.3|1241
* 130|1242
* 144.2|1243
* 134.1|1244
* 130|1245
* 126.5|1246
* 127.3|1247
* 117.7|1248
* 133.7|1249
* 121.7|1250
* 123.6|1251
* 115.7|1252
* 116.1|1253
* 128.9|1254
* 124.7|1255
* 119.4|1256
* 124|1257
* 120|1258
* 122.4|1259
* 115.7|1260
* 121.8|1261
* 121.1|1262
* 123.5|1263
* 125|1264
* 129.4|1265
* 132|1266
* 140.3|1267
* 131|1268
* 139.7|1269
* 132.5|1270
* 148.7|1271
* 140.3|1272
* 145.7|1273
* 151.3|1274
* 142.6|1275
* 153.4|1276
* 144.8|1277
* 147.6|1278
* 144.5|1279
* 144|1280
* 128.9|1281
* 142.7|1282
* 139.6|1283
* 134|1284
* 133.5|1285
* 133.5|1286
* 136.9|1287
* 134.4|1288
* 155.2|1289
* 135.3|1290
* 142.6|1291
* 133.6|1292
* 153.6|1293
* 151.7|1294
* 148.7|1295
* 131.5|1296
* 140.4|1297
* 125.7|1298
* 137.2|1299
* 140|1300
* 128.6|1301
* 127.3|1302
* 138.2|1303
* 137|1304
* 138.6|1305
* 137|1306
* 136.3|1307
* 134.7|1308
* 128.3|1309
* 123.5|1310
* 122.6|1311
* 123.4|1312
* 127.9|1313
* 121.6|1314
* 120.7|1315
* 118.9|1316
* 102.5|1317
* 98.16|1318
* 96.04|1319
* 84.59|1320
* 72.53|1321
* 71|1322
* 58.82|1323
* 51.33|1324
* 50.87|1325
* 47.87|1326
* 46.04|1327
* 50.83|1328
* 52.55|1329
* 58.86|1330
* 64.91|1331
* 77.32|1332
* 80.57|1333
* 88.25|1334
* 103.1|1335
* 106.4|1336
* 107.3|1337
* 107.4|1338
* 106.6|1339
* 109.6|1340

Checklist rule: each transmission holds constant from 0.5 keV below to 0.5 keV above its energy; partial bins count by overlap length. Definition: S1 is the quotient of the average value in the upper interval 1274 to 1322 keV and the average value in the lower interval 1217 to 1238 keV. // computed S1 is 0.9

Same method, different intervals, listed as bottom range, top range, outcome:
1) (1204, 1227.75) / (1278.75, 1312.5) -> 0.92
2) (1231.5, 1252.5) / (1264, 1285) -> 1.02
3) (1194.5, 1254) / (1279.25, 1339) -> 0.79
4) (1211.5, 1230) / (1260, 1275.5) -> 0.90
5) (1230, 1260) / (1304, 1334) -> 0.70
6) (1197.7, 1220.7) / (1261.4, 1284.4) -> 0.93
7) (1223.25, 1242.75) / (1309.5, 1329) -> 0.60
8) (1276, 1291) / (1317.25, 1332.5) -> 0.47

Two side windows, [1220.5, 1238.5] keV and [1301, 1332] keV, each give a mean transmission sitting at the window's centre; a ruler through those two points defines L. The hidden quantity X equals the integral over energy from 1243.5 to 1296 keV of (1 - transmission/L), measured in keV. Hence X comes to -4.2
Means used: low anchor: 148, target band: 134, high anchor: 98.3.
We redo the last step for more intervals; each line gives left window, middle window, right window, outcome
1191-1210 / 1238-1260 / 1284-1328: 0.7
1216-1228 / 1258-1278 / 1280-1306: 0.9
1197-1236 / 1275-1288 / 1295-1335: -2.4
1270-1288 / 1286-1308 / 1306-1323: -2.2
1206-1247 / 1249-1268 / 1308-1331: 0.3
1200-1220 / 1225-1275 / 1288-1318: 2.2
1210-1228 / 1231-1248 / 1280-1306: 0.5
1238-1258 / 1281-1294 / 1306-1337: -3.7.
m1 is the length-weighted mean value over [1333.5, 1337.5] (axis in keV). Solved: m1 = 101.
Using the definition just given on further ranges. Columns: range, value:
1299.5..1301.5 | 134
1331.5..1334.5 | 82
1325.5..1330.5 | 51.2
